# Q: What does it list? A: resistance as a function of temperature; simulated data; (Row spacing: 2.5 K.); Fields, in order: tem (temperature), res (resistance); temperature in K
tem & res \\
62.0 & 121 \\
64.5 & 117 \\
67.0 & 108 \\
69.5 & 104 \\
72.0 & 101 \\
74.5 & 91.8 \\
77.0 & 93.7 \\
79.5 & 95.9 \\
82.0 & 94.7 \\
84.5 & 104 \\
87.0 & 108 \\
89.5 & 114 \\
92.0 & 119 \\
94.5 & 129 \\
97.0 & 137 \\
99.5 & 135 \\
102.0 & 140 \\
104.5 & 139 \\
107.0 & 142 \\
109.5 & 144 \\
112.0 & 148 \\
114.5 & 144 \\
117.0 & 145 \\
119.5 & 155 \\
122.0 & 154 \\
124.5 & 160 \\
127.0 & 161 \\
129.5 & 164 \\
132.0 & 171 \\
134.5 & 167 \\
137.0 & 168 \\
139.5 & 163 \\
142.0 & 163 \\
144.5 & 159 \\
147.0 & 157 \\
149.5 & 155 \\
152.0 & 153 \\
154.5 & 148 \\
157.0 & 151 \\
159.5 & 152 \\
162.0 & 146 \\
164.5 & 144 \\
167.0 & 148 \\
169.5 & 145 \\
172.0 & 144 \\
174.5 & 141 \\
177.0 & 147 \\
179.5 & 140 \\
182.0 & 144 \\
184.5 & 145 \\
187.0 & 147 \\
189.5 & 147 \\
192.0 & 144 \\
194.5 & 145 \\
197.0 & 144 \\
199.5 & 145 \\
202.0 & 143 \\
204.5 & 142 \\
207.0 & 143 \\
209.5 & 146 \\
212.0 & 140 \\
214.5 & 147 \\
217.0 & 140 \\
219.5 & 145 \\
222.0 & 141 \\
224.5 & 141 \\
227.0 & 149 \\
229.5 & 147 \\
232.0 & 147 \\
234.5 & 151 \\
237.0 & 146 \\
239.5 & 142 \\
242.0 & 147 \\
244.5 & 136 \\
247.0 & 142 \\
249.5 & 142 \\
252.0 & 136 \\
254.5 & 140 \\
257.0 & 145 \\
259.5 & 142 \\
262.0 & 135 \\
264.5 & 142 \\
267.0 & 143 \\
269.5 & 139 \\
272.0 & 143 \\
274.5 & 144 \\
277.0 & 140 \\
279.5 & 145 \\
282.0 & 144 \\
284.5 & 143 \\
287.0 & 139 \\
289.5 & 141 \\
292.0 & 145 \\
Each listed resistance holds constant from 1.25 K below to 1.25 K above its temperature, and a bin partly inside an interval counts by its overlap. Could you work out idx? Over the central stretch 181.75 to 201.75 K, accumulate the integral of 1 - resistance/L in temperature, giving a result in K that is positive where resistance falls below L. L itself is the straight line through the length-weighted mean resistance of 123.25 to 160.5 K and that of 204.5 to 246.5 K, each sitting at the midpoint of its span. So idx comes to 0.7 K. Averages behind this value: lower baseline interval 160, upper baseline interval 144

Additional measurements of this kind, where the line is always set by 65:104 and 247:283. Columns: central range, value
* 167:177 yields -1.42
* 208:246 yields -2.54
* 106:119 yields -3.16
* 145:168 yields -4.99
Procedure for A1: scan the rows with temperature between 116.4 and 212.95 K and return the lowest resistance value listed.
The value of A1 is 140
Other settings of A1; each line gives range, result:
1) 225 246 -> 136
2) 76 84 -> 93.7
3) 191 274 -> 135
